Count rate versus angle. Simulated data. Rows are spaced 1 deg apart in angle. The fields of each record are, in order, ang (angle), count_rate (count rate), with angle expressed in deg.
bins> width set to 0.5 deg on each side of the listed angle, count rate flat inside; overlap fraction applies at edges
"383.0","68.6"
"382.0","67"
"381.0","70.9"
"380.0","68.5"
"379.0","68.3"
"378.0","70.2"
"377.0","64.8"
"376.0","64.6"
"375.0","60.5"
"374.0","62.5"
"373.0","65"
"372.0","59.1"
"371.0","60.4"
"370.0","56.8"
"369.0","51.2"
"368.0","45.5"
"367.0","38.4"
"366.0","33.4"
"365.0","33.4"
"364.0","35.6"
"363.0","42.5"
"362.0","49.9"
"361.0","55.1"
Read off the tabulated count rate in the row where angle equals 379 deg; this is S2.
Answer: 68.3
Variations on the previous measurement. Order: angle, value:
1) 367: 38.4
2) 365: 33.4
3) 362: 49.9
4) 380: 68.5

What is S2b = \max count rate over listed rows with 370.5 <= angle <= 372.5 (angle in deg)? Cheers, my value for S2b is 60.4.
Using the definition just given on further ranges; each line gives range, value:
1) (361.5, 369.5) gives 51.2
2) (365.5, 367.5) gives 38.4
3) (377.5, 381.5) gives 70.9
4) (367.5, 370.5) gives 56.8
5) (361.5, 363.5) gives 49.9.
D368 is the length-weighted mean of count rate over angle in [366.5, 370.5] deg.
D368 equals 48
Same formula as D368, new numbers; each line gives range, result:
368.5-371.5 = 56.1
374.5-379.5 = 65.7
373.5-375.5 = 61.5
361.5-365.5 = 40.4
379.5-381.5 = 69.7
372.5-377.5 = 63.5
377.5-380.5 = 69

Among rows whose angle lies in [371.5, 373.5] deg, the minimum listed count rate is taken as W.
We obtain 59.1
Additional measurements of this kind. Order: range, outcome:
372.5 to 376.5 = 60.5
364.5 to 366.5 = 33.4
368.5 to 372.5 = 51.2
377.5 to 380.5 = 68.3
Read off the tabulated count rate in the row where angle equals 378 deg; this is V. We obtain 70.2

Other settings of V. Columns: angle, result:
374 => 62.5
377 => 64.8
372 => 59.1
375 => 60.5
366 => 33.4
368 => 45.5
